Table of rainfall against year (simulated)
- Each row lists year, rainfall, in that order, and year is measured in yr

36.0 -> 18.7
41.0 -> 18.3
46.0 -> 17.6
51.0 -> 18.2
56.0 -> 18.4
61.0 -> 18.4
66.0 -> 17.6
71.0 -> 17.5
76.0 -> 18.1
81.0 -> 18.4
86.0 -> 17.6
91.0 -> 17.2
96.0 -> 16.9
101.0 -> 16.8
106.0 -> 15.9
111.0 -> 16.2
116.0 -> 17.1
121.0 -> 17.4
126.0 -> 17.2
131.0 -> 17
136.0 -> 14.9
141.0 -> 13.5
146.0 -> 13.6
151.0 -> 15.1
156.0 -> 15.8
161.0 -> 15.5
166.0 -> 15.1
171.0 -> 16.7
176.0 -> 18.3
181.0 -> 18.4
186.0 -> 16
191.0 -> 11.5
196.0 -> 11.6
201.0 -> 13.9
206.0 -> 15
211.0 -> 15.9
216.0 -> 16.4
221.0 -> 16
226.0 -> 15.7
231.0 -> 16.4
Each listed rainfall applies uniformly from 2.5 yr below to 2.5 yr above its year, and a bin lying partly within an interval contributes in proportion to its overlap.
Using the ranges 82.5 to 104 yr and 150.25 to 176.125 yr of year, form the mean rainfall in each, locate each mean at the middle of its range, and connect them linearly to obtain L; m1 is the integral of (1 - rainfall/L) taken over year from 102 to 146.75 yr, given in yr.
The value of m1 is 1.72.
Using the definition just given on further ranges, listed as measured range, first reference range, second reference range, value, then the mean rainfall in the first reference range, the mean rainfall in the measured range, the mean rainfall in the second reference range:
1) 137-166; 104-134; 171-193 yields 3.07 yr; 16.8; 14.7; 16.2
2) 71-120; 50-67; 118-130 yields 1.41 yr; 18.2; 17.2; 17.3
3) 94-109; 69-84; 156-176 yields 0.82 yr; 18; 16.5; 16.1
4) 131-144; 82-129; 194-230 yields 1.33 yr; 17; 14.7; 15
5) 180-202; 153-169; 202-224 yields 2.23 yr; 15.5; 14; 15.7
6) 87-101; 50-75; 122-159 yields -0.09 yr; 18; 17.1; 15.4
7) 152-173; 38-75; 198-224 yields 0.64 yr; 18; 15.7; 15.4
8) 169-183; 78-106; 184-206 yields -3.70 yr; 17.3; 17.8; 13.4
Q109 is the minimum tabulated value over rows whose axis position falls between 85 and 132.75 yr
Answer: 15.9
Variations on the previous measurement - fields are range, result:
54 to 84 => 17.5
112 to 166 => 13.5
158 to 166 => 15.1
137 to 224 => 11.5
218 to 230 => 15.7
